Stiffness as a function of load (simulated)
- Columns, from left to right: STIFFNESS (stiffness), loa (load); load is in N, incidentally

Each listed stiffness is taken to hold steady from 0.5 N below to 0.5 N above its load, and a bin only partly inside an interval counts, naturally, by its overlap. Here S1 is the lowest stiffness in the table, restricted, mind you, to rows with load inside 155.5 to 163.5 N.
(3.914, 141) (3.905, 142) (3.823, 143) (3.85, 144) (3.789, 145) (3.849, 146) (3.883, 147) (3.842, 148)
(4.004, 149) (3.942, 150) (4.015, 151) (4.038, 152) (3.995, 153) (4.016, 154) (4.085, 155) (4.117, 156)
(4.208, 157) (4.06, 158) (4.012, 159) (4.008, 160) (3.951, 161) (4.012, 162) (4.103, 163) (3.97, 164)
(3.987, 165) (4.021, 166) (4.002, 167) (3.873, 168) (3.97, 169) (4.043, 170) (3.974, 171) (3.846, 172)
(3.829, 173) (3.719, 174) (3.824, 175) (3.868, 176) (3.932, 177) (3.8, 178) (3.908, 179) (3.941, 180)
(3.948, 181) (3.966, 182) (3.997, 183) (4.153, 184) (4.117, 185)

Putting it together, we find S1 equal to 3.951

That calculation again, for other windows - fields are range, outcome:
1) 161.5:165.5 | 3.97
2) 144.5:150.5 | 3.789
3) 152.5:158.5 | 3.995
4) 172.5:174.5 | 3.719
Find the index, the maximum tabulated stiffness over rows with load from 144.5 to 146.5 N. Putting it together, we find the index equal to 3.849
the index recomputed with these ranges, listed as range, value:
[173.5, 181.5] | 3.948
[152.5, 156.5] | 4.117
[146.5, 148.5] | 3.883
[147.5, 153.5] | 4.038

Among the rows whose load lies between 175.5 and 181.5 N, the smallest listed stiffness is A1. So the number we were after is 3.8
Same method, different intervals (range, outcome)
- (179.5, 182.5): 3.941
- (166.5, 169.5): 3.873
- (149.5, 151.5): 3.942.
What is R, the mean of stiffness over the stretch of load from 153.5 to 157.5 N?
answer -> 4.11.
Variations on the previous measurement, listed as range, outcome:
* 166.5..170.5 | 3.97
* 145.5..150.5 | 3.9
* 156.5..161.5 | 4.05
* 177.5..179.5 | 3.85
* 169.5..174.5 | 3.88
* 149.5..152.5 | 4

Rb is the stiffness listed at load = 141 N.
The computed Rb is 3.914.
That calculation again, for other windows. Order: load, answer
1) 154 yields 4.016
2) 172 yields 3.846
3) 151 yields 4.015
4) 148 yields 3.842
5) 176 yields 3.868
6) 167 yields 4.002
